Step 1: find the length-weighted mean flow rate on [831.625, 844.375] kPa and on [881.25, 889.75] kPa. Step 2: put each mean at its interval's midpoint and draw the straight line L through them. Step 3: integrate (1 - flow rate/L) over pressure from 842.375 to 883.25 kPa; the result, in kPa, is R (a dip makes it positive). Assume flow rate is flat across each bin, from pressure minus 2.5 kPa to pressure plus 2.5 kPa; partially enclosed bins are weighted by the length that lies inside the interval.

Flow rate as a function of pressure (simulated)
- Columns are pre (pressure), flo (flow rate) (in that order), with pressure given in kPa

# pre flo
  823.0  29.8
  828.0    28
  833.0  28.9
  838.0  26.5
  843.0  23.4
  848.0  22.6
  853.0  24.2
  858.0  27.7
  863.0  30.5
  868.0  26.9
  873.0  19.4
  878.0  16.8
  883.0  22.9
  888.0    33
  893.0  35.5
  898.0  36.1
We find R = 4.9 kPa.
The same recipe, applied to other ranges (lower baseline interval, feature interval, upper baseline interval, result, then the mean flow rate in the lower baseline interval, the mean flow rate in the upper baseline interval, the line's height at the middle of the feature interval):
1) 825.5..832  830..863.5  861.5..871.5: 2.26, 28.2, 27.6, 27.9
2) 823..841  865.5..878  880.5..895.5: 3.30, 28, 30.5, 29.7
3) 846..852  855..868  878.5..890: -2.43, 23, 25.8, 24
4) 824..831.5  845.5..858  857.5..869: 1.90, 28.5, 28.7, 28.6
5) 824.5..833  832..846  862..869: 1.32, 28.5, 28.7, 28.5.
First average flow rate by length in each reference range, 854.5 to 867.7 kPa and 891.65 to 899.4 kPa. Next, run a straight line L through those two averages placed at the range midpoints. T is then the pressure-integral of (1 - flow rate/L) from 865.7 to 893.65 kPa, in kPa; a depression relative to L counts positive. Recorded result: 6.4 kPa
